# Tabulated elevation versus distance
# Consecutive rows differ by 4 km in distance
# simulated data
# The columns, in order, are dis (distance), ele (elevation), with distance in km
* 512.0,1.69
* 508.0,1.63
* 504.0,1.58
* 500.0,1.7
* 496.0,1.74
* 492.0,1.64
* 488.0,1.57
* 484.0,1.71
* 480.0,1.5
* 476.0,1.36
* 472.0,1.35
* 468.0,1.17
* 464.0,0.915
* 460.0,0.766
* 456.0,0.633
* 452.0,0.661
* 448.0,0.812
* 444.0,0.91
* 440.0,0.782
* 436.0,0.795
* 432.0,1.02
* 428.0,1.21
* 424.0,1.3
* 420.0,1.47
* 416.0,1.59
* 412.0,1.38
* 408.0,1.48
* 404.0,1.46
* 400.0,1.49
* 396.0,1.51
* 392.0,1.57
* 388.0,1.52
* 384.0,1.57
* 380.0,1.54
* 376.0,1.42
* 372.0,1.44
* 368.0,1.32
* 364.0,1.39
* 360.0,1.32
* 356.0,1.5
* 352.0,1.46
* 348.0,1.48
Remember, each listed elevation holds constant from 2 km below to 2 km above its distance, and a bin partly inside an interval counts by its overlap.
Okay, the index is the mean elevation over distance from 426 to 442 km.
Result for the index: 0.952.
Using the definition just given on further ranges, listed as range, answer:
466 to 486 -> 1.42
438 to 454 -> 0.791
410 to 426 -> 1.44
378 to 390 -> 1.54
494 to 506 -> 1.67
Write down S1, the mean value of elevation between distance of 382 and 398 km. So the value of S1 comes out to 1.54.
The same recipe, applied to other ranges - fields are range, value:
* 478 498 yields 1.63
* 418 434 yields 1.25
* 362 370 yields 1.35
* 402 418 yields 1.48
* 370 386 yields 1.49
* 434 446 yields 0.829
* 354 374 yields 1.39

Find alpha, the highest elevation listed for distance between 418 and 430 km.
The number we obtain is 1.47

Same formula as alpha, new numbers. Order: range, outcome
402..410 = 1.48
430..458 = 1.02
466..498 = 1.74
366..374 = 1.44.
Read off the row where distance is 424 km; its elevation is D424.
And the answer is 1.3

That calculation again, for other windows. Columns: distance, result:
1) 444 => 0.91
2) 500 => 1.7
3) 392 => 1.57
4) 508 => 1.63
